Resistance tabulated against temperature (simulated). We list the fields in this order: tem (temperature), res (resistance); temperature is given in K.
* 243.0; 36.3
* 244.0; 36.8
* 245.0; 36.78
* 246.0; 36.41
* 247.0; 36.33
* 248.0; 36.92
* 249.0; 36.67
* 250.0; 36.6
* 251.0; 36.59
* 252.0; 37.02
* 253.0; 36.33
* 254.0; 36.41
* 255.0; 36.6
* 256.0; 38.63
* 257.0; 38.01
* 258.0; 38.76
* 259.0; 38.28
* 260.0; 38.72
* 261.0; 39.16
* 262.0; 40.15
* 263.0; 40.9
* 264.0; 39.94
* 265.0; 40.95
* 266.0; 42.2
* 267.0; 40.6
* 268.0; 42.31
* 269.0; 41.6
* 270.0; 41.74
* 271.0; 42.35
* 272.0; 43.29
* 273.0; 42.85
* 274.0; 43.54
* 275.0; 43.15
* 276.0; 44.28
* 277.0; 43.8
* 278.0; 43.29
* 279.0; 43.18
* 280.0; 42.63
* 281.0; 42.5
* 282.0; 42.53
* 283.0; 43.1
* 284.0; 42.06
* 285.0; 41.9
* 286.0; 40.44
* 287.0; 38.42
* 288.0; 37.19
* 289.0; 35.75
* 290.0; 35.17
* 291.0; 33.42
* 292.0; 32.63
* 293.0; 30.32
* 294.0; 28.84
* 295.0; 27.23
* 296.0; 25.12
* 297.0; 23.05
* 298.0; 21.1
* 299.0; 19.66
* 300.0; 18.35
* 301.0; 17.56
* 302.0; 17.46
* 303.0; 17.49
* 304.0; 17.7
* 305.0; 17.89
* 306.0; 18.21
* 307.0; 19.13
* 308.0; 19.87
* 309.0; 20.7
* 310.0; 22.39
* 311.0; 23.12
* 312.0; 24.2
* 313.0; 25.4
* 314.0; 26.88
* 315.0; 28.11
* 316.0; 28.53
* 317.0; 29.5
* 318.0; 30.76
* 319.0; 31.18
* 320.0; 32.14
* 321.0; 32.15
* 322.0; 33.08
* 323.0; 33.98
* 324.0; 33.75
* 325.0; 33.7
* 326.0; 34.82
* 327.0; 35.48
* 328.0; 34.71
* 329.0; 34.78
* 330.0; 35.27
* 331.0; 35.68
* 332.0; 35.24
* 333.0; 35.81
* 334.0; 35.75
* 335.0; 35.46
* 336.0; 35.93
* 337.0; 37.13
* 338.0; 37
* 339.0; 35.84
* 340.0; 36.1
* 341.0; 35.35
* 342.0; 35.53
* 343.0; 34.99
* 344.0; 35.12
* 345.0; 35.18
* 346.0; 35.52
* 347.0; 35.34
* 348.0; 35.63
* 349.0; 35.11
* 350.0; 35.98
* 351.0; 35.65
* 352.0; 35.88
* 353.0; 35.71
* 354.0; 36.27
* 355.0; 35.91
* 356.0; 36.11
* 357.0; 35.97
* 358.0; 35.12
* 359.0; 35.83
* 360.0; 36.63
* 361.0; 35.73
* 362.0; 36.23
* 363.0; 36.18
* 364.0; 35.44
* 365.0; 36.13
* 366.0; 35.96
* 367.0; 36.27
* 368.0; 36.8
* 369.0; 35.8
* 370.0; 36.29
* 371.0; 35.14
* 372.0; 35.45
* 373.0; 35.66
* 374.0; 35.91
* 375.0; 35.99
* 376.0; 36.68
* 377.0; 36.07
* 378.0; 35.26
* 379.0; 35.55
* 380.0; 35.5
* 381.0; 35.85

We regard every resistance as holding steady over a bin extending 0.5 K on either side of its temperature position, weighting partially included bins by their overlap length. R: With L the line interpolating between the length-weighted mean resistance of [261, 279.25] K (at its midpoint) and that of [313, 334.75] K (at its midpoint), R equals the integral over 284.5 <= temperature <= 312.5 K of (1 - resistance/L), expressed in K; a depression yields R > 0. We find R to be 8.7 K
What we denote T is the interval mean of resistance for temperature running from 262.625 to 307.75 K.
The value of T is 34.3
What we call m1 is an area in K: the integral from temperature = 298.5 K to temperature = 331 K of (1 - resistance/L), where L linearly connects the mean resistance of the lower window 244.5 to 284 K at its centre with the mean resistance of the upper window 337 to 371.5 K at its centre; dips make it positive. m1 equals 9.5 K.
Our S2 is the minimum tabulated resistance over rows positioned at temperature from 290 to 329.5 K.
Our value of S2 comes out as 17.46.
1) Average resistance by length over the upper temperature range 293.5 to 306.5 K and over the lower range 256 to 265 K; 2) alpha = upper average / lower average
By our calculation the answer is 0.53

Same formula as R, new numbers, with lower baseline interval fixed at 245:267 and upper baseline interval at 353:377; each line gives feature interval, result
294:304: 4.37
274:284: -1.43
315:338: 1.85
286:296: 1.15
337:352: 0.30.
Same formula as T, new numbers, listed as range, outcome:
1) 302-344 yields 30.2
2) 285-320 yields 26.3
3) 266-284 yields 42.7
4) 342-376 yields 35.8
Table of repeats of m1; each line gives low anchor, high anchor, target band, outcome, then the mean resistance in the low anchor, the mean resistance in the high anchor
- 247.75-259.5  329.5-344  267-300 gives -0.4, 37.2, 35.8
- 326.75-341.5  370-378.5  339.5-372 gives 0.0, 35.7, 35.8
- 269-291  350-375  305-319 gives 5.3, 41.4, 35.9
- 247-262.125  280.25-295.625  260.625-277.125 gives -2.1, 37.6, 36.8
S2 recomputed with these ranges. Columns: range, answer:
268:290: 35.17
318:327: 30.76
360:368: 35.44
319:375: 31.18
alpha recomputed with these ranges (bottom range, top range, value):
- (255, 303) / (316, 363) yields 0.96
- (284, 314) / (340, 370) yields 1.37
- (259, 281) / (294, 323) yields 0.58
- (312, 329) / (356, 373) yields 1.14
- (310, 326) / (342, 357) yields 1.20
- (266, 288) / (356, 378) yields 0.85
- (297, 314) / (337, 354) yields 1.76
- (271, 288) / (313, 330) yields 0.75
